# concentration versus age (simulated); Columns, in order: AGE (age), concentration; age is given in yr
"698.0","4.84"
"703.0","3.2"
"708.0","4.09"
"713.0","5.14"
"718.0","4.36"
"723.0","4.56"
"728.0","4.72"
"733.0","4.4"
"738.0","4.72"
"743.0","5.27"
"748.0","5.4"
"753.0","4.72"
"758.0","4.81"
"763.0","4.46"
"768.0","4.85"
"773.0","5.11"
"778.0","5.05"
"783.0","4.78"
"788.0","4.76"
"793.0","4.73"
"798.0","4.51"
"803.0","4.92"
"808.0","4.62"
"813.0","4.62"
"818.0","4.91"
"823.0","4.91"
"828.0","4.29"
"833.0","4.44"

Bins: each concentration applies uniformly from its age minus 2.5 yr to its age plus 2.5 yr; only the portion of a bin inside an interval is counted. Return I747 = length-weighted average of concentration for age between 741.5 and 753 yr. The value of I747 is 5.21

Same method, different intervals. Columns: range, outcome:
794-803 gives 4.66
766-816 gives 4.8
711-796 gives 4.81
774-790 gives 4.89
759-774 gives 4.78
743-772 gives 4.9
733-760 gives 4.93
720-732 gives 4.6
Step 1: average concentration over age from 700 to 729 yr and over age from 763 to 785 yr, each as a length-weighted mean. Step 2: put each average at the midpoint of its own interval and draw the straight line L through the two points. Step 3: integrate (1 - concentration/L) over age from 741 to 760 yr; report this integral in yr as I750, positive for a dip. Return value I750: -1.54 yr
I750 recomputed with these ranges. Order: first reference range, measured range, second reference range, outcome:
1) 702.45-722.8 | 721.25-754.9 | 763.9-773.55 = -1.89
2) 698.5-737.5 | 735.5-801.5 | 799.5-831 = -4.46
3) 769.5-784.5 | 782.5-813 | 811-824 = 1.17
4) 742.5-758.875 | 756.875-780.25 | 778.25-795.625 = 0.30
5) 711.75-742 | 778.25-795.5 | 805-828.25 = -0.37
